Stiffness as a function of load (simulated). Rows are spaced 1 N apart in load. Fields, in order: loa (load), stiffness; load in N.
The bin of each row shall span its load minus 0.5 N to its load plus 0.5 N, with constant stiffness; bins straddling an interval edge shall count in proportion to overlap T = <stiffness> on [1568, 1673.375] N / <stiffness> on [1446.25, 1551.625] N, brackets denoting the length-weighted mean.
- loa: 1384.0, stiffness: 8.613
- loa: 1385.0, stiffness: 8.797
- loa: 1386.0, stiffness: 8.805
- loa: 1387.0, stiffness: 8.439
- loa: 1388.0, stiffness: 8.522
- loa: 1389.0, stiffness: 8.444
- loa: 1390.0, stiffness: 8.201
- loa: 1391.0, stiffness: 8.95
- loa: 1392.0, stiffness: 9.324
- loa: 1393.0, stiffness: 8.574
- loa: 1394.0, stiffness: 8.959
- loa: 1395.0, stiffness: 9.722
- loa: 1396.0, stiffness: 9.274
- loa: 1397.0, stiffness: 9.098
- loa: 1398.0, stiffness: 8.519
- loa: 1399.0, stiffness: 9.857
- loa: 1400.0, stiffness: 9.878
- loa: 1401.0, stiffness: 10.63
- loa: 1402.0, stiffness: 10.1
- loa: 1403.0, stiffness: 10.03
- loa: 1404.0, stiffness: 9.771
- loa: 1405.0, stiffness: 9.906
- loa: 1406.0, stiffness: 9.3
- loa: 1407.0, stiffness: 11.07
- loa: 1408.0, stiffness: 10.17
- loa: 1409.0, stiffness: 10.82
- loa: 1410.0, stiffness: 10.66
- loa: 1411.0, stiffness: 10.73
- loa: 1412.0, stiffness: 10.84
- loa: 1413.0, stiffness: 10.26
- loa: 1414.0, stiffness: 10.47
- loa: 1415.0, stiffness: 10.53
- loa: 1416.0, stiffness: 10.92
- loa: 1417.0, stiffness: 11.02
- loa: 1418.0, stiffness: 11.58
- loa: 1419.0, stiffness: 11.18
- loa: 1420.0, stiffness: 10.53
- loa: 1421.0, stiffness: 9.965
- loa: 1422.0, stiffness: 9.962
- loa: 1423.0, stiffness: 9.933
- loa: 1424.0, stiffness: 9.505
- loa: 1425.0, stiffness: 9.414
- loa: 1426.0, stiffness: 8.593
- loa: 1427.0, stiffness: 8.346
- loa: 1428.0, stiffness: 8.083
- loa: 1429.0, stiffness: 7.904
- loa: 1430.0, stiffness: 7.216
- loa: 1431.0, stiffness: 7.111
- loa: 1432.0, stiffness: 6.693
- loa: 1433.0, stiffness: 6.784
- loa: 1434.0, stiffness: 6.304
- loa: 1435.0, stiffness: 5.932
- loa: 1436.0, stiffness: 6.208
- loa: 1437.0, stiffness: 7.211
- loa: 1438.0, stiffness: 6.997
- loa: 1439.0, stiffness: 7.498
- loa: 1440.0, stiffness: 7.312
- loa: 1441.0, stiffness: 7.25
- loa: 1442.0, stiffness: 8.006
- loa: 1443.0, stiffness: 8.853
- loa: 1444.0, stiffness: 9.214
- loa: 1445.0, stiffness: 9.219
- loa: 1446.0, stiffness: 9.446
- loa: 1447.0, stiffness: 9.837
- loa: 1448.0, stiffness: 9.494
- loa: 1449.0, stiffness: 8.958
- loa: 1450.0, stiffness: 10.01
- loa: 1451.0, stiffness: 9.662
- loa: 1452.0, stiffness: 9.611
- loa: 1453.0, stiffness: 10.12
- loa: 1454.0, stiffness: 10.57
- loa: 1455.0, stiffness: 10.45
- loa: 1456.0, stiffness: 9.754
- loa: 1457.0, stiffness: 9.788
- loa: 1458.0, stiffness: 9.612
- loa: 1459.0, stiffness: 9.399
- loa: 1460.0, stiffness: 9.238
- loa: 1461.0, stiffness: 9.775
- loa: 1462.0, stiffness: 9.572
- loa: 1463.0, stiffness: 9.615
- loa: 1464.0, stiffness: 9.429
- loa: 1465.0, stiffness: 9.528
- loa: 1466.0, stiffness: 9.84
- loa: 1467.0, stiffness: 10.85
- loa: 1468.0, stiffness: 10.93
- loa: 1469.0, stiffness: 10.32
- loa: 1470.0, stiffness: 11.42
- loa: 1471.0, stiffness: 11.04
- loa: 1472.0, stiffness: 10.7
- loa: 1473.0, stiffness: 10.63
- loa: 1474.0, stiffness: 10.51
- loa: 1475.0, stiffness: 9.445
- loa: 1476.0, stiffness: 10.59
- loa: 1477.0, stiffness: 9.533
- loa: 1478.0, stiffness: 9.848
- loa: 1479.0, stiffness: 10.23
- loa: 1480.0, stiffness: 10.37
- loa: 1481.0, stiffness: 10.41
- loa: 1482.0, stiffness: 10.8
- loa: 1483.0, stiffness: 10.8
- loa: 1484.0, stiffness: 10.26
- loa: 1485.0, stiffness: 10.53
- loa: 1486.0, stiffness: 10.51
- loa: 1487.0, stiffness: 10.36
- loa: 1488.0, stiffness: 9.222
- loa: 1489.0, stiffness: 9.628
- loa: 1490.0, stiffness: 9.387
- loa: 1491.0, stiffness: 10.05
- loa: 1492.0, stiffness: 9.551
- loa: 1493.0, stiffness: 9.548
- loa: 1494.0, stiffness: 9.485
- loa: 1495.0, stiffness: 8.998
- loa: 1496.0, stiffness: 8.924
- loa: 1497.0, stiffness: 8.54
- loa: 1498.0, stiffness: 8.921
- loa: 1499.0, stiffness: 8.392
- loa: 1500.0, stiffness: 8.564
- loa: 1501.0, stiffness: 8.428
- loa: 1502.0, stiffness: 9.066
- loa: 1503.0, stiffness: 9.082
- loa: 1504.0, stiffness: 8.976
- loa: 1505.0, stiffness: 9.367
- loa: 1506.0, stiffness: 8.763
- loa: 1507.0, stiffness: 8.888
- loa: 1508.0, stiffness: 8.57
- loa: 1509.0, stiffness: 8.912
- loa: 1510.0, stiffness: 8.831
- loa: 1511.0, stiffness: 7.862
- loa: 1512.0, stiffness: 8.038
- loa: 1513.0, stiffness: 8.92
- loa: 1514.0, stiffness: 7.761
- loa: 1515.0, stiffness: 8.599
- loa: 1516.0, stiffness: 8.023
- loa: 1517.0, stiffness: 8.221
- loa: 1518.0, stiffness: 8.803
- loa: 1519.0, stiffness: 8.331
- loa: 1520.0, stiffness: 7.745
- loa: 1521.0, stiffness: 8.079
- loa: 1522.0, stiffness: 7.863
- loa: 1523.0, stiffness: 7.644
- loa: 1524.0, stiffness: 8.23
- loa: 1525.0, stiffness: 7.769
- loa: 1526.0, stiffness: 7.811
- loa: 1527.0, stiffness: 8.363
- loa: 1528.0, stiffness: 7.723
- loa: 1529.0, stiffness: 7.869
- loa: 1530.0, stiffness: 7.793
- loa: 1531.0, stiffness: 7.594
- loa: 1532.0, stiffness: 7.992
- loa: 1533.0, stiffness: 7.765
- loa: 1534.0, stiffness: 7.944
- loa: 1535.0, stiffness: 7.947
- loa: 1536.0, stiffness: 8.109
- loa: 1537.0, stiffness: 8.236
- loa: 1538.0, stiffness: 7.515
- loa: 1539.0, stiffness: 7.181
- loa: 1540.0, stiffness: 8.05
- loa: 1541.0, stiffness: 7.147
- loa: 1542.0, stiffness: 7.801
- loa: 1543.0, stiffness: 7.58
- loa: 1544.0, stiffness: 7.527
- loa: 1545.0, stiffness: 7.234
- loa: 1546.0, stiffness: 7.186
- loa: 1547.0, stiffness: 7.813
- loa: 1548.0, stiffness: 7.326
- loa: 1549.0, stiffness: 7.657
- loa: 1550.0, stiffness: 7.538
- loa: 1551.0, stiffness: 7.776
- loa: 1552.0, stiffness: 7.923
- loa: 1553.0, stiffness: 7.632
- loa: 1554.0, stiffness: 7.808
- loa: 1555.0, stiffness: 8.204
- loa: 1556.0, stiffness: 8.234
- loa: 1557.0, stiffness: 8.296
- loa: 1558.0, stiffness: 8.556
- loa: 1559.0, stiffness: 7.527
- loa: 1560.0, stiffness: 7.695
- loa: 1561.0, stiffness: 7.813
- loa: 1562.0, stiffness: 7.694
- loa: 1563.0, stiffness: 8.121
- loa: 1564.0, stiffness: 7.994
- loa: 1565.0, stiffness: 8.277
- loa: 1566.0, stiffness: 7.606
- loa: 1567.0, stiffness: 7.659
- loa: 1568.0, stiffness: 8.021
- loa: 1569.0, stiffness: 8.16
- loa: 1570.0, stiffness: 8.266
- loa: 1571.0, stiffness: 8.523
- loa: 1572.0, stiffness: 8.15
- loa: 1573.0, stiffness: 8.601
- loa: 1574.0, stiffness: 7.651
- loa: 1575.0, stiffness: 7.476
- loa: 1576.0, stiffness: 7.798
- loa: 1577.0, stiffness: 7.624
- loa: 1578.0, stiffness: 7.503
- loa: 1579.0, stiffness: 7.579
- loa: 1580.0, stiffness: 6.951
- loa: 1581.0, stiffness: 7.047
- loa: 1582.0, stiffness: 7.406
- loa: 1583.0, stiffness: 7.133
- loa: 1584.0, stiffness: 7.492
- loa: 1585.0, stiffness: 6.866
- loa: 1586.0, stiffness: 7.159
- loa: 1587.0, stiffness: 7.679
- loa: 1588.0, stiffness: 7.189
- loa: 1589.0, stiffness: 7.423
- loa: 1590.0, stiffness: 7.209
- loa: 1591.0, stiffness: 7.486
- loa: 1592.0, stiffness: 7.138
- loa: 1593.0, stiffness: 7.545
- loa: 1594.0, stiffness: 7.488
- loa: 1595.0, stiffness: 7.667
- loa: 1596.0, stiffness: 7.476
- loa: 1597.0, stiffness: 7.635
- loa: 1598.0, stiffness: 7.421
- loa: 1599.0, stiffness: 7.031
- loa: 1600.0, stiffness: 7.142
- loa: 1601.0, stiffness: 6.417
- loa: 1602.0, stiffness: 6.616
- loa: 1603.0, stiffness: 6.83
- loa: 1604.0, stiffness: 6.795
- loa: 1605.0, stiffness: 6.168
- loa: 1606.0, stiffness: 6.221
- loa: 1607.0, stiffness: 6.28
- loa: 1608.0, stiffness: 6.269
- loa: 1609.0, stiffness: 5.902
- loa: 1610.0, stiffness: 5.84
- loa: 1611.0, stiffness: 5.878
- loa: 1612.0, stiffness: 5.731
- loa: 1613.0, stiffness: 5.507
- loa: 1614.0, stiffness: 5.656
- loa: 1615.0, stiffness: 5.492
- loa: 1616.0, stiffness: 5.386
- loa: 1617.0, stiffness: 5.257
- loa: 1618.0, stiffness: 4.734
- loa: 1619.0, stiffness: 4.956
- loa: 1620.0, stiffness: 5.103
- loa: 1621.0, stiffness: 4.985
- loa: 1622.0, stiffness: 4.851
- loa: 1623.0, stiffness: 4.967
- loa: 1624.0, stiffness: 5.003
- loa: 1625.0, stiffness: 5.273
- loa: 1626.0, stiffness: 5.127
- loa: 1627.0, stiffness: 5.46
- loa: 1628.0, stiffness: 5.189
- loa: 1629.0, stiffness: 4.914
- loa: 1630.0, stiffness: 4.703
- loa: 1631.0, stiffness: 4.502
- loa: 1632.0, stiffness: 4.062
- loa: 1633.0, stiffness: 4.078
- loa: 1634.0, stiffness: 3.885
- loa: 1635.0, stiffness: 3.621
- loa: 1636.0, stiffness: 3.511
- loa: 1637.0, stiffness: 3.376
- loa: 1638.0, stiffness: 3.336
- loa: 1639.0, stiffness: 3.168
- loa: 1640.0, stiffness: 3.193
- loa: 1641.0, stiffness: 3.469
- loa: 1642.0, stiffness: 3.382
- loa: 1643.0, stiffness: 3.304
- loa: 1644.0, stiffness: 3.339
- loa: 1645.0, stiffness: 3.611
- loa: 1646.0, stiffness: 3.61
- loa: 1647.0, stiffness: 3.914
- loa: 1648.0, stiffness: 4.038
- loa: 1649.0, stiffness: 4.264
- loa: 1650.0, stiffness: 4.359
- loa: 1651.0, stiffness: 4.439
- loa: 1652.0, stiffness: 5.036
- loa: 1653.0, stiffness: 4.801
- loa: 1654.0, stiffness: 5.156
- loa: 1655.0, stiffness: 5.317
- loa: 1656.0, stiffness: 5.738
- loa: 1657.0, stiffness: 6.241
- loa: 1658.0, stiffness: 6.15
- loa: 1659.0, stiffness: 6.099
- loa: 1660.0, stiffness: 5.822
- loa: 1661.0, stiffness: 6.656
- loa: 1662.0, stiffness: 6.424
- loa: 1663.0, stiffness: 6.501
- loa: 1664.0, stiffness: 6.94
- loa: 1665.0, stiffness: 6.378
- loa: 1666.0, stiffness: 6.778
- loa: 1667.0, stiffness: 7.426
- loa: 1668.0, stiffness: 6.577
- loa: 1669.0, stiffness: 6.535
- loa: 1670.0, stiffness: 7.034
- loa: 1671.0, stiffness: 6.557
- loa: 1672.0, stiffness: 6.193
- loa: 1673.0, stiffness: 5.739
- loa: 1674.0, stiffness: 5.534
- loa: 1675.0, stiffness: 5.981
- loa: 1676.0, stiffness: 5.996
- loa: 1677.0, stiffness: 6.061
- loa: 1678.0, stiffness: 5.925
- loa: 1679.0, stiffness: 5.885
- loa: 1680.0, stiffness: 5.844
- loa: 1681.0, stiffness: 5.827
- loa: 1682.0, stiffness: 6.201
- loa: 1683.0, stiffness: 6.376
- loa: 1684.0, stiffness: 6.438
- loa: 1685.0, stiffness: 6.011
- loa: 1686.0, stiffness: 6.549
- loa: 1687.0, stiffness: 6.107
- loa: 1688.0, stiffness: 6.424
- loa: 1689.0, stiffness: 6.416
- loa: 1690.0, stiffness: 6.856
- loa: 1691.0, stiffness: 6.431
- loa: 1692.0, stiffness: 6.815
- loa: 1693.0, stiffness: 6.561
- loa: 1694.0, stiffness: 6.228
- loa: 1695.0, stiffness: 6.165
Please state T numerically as 0.66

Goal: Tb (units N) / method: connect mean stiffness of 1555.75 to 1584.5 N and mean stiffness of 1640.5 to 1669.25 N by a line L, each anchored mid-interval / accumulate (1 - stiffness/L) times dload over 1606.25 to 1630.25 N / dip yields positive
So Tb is 3.7 N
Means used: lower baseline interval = 7.82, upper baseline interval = 5.24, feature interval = 5.37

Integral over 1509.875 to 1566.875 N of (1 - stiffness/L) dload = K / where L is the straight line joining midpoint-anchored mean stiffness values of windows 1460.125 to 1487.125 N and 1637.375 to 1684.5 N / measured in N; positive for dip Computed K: 4.48 N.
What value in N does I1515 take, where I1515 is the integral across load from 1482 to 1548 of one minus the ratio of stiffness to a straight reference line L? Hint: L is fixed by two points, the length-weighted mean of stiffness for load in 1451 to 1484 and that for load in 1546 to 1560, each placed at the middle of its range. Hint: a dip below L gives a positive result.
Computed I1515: 2.7 N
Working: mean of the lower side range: 10.1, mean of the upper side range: 7.84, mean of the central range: 8.51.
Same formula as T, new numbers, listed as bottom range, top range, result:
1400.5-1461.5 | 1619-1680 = 0.55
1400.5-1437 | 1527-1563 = 0.83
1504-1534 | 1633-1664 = 0.55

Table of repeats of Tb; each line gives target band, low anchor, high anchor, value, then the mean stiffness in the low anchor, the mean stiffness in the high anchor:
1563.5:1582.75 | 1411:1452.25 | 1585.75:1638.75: -3.93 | 8.89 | 5.8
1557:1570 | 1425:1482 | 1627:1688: -1.68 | 9.15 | 5.25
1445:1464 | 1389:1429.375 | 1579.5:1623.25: -1.42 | 9.8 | 6.5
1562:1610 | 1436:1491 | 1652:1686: 1.43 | 9.67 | 6.15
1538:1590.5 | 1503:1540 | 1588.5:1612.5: -1.77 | 8.18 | 6.82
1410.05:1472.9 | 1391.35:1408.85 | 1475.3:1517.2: 1.25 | 9.67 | 9.29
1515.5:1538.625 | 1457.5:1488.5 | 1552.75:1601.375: 2.32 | 10.2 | 7.65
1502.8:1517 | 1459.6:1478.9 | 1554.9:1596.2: 0.97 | 10.2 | 7.7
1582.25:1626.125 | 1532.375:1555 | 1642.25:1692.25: 2.56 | 7.68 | 5.76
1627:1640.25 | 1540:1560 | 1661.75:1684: 5.35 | 7.73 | 6.31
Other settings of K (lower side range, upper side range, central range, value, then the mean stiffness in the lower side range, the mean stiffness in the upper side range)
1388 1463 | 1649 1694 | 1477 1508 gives -4.1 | 9.24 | 6.1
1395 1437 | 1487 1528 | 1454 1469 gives -1.4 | 9.37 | 8.66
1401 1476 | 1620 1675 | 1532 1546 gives -0.7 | 9.46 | 5.02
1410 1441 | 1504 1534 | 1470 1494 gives -4.9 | 8.84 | 8.22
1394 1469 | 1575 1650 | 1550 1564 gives -2.3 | 9.35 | 5.7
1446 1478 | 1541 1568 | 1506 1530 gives 1.2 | 10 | 7.78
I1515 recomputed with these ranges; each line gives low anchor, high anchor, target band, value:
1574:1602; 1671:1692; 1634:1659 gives 8.99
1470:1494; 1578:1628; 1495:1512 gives 1.38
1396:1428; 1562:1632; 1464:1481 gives -2.62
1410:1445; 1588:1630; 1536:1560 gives -2.42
